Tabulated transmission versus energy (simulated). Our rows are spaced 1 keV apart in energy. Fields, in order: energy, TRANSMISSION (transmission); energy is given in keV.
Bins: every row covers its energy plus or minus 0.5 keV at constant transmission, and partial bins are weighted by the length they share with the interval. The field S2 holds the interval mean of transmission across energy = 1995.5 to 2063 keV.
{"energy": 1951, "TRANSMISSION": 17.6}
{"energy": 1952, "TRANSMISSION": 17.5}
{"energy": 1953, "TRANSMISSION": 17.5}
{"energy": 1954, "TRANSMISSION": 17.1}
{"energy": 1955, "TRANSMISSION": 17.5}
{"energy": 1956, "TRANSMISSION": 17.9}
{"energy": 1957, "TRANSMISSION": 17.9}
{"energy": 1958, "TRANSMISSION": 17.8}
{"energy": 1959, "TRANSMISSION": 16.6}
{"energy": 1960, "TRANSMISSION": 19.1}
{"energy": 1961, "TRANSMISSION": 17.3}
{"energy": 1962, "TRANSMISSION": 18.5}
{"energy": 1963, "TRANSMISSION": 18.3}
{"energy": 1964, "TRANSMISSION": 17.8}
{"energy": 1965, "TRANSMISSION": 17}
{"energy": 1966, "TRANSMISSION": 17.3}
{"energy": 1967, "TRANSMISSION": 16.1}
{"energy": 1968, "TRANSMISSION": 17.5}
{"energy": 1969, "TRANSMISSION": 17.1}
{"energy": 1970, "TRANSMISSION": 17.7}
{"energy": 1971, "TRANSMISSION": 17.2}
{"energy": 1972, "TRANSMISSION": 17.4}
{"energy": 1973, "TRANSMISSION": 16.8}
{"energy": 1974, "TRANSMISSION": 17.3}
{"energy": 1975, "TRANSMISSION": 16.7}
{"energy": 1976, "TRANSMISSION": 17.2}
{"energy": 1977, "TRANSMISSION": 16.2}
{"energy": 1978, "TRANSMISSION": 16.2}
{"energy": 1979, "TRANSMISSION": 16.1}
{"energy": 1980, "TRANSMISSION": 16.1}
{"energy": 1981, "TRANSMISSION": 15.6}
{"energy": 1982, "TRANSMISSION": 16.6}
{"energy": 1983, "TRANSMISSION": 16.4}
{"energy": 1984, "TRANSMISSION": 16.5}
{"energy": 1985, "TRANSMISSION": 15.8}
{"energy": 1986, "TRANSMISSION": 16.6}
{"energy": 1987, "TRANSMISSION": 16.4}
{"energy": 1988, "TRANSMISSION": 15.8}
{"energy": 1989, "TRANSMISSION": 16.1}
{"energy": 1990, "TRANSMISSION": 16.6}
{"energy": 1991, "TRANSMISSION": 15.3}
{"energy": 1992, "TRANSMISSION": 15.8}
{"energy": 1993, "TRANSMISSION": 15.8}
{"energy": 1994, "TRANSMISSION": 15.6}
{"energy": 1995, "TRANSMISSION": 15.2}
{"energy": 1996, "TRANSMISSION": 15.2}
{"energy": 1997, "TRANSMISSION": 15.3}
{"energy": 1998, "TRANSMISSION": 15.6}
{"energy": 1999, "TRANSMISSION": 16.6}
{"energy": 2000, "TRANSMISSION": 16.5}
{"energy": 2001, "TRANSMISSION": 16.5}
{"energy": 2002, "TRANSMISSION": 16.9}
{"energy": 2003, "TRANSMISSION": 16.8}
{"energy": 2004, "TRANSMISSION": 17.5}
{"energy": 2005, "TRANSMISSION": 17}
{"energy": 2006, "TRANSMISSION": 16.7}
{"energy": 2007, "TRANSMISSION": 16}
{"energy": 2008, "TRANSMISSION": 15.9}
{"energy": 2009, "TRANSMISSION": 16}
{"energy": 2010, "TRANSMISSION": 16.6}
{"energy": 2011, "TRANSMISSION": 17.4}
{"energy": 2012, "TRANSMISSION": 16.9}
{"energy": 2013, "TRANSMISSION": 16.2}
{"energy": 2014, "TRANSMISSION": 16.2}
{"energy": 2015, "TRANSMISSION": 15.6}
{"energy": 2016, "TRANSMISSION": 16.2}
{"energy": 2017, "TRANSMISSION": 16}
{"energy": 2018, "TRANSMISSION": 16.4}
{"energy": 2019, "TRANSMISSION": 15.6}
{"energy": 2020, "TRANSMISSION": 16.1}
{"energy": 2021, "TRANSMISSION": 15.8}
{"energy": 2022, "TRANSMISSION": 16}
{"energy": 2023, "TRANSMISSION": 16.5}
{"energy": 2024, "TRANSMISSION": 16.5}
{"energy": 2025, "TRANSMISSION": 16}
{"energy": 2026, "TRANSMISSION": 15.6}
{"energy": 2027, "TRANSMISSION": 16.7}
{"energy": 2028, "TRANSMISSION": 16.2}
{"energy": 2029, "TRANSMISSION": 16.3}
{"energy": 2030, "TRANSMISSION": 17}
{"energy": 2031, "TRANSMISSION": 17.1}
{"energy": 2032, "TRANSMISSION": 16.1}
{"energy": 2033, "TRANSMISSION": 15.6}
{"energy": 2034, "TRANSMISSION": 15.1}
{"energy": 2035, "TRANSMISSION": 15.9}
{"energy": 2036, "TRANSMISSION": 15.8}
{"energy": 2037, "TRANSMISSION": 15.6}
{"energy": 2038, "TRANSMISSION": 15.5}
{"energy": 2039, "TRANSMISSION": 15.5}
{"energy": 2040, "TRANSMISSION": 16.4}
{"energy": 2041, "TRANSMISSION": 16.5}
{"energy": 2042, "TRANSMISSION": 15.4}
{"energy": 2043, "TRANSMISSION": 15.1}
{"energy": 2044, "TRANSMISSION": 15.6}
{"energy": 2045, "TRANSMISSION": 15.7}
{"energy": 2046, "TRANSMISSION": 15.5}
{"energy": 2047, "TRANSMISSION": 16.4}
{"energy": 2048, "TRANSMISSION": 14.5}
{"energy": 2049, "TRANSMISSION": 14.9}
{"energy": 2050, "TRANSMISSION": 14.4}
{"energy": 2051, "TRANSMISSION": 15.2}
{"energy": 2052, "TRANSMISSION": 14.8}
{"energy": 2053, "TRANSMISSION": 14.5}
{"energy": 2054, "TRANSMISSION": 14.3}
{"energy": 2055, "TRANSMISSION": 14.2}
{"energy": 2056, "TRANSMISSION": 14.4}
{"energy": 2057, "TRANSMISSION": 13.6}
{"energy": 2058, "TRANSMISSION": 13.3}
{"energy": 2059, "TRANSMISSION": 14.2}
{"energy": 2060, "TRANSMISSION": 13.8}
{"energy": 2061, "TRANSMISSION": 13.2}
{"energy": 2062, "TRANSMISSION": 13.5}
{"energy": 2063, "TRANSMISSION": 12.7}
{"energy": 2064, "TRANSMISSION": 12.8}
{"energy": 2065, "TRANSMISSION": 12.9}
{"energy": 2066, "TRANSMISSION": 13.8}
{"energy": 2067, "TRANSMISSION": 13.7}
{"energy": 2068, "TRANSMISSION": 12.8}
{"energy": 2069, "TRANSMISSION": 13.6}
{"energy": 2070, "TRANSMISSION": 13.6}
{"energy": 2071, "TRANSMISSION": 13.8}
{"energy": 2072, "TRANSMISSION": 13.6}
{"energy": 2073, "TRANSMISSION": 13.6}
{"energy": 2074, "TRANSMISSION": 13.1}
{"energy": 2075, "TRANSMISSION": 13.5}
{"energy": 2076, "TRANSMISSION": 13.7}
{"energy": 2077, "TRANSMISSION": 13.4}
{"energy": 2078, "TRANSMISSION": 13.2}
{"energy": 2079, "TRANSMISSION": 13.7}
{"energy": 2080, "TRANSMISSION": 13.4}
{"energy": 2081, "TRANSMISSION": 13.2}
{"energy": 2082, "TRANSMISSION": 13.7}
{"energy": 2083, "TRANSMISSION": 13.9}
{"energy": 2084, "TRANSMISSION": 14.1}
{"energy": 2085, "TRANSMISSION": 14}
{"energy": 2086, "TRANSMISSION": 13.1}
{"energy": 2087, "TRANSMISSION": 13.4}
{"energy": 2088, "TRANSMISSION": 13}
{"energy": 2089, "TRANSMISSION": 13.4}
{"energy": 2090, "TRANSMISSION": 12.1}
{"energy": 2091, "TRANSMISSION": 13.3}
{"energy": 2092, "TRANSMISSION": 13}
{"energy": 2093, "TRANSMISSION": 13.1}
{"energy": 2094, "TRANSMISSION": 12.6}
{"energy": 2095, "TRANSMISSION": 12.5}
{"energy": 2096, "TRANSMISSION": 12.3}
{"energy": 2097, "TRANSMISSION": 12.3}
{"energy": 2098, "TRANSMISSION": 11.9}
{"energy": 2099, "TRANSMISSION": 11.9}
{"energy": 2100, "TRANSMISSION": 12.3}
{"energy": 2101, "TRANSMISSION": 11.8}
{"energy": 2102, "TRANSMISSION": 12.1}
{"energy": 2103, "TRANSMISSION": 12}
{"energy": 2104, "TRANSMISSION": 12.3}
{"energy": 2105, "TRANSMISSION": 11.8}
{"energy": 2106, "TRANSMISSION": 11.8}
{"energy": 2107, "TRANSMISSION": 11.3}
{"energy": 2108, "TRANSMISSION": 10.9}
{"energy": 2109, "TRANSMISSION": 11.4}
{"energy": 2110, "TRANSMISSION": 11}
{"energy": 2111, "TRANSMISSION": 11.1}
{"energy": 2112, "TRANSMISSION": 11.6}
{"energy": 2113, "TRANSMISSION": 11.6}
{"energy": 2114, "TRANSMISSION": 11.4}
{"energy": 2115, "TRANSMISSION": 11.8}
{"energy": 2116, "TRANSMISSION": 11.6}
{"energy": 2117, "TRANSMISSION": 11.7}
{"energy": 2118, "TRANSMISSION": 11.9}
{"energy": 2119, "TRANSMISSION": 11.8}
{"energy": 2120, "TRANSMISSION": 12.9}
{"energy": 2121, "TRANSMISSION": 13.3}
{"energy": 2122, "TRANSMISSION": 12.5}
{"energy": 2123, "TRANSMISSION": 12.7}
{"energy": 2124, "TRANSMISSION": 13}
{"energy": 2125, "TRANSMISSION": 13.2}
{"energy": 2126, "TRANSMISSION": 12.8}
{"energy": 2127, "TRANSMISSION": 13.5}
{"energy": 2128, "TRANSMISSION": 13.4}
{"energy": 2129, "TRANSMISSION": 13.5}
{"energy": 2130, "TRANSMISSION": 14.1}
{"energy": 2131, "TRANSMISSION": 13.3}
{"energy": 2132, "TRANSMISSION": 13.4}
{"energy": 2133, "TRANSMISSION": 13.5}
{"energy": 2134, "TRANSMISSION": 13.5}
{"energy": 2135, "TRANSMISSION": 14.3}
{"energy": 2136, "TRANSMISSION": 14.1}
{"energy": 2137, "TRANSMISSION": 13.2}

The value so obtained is 15.7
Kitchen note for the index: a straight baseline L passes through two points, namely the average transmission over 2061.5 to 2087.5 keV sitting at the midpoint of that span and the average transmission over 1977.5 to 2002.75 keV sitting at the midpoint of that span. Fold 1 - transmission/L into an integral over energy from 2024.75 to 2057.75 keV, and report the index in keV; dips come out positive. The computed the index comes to -2.3 keV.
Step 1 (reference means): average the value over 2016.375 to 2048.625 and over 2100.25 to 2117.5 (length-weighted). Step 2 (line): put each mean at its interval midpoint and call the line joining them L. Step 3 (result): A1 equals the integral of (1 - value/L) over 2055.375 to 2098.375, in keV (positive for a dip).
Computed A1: 0.3 keV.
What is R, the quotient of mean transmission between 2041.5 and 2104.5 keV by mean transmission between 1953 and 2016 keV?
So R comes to 0.8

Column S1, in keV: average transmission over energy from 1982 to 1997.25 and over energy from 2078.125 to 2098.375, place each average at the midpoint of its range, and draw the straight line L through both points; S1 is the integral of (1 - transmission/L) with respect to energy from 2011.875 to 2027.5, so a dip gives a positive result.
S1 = -1.1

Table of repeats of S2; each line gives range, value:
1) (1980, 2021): 16.2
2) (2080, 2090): 13.5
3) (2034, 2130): 13.4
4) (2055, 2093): 13.4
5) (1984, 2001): 15.9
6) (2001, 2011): 16.6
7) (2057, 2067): 13.4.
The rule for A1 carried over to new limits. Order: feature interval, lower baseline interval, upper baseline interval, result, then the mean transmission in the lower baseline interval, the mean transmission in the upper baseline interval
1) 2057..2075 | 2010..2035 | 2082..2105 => 0.8 keV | 16.2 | 12.7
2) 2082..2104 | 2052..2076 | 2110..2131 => 0.4 keV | 13.6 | 12.5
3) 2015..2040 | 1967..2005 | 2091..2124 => -1.9 keV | 16.4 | 12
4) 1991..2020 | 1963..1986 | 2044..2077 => -0.8 keV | 16.8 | 14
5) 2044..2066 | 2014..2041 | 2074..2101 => 0.7 keV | 16.1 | 13.1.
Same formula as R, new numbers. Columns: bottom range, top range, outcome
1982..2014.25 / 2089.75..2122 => 0.74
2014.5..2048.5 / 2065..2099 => 0.83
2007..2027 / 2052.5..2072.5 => 0.84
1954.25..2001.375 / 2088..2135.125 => 0.74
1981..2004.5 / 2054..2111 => 0.80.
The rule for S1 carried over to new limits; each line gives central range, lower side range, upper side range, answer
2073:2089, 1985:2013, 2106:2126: -0.3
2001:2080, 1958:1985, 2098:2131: -2.5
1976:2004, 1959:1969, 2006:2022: 1.2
